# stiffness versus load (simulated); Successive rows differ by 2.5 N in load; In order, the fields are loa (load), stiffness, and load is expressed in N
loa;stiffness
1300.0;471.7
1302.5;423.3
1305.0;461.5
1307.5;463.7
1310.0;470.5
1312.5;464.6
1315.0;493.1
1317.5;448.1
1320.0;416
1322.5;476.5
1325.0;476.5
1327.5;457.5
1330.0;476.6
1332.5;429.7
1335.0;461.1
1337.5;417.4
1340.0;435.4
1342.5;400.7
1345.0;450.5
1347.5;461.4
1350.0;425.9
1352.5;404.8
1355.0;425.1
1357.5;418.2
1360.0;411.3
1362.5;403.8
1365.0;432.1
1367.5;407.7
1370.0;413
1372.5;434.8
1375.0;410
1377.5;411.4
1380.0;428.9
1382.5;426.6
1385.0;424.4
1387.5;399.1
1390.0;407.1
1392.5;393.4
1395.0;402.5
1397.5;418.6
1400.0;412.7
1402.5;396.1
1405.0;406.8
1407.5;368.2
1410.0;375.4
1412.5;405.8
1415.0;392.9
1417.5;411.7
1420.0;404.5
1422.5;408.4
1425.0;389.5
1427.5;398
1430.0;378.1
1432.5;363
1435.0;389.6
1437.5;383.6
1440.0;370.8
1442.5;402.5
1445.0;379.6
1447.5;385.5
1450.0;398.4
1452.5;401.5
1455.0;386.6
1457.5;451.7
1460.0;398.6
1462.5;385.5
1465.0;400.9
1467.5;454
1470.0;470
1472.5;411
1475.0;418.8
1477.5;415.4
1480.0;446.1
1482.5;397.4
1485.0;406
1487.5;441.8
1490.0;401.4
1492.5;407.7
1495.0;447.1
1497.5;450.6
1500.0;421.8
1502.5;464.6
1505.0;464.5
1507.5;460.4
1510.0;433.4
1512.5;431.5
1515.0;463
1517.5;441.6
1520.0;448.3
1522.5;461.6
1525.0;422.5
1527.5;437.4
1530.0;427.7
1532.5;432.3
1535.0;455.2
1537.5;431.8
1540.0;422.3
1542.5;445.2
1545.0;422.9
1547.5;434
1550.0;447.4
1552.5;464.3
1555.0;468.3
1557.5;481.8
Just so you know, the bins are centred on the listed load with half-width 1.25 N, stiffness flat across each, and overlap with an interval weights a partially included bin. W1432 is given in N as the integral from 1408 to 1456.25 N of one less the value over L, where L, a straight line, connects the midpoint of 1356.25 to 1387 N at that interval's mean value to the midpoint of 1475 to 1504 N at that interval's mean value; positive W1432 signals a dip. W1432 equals 3.7 N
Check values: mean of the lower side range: 418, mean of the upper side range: 427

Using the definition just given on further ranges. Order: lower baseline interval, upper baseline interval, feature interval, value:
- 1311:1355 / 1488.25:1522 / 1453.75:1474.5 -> 1.1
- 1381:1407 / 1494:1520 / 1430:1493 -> 3.8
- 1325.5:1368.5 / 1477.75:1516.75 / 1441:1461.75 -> 1.6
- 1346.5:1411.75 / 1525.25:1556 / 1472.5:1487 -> 0.4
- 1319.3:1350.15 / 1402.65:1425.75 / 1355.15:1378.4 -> 0.5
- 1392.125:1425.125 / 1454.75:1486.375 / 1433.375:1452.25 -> 1.1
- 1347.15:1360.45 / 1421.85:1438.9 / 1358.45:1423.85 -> -0.5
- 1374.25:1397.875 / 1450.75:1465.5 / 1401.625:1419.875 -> 0.7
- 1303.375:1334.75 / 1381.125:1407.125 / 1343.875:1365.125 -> 0.5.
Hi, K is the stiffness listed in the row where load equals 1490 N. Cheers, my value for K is 401.4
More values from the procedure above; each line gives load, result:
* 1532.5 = 432.3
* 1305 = 461.5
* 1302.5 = 423.3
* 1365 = 432.1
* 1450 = 398.4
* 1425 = 389.5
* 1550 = 447.4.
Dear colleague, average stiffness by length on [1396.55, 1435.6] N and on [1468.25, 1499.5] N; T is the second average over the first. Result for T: 1.08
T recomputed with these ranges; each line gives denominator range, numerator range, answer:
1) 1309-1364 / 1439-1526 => 0.96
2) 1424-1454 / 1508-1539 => 1.14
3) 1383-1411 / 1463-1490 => 1.06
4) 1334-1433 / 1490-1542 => 1.07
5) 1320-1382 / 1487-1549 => 1.02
